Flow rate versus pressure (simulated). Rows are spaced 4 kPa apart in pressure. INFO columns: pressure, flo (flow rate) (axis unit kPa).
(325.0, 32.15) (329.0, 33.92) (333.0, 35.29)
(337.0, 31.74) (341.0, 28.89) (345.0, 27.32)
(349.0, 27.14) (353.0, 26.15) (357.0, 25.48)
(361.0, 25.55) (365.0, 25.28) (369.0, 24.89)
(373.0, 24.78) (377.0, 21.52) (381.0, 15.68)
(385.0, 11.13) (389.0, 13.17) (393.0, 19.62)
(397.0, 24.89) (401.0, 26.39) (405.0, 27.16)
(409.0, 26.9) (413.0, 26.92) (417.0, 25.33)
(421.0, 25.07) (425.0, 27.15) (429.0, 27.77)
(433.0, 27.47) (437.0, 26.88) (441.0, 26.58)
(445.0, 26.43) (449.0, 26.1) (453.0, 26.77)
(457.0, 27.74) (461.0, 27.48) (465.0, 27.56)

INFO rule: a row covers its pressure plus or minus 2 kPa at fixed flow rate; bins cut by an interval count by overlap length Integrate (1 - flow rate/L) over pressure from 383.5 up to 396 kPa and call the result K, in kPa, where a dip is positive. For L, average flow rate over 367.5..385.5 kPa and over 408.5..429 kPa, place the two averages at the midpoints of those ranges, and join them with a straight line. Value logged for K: 3.7 kPa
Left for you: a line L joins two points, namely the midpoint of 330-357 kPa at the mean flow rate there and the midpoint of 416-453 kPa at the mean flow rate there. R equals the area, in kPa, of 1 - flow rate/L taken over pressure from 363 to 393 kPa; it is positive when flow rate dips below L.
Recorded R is 9.3 kPa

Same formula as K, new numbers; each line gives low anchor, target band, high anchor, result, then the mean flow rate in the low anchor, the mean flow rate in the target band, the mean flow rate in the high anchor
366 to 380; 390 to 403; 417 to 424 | 0.8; 23.3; 22.8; 25.4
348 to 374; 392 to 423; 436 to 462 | 0.9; 25.6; 25.5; 26.8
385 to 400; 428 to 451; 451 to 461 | -1.7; 18.6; 26.8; 27.3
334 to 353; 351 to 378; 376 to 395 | -3.3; 28.8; 24.9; 15.9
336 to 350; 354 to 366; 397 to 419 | 1.1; 28.7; 25.5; 26.4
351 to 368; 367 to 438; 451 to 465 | 8.0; 25.6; 23.4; 27.4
